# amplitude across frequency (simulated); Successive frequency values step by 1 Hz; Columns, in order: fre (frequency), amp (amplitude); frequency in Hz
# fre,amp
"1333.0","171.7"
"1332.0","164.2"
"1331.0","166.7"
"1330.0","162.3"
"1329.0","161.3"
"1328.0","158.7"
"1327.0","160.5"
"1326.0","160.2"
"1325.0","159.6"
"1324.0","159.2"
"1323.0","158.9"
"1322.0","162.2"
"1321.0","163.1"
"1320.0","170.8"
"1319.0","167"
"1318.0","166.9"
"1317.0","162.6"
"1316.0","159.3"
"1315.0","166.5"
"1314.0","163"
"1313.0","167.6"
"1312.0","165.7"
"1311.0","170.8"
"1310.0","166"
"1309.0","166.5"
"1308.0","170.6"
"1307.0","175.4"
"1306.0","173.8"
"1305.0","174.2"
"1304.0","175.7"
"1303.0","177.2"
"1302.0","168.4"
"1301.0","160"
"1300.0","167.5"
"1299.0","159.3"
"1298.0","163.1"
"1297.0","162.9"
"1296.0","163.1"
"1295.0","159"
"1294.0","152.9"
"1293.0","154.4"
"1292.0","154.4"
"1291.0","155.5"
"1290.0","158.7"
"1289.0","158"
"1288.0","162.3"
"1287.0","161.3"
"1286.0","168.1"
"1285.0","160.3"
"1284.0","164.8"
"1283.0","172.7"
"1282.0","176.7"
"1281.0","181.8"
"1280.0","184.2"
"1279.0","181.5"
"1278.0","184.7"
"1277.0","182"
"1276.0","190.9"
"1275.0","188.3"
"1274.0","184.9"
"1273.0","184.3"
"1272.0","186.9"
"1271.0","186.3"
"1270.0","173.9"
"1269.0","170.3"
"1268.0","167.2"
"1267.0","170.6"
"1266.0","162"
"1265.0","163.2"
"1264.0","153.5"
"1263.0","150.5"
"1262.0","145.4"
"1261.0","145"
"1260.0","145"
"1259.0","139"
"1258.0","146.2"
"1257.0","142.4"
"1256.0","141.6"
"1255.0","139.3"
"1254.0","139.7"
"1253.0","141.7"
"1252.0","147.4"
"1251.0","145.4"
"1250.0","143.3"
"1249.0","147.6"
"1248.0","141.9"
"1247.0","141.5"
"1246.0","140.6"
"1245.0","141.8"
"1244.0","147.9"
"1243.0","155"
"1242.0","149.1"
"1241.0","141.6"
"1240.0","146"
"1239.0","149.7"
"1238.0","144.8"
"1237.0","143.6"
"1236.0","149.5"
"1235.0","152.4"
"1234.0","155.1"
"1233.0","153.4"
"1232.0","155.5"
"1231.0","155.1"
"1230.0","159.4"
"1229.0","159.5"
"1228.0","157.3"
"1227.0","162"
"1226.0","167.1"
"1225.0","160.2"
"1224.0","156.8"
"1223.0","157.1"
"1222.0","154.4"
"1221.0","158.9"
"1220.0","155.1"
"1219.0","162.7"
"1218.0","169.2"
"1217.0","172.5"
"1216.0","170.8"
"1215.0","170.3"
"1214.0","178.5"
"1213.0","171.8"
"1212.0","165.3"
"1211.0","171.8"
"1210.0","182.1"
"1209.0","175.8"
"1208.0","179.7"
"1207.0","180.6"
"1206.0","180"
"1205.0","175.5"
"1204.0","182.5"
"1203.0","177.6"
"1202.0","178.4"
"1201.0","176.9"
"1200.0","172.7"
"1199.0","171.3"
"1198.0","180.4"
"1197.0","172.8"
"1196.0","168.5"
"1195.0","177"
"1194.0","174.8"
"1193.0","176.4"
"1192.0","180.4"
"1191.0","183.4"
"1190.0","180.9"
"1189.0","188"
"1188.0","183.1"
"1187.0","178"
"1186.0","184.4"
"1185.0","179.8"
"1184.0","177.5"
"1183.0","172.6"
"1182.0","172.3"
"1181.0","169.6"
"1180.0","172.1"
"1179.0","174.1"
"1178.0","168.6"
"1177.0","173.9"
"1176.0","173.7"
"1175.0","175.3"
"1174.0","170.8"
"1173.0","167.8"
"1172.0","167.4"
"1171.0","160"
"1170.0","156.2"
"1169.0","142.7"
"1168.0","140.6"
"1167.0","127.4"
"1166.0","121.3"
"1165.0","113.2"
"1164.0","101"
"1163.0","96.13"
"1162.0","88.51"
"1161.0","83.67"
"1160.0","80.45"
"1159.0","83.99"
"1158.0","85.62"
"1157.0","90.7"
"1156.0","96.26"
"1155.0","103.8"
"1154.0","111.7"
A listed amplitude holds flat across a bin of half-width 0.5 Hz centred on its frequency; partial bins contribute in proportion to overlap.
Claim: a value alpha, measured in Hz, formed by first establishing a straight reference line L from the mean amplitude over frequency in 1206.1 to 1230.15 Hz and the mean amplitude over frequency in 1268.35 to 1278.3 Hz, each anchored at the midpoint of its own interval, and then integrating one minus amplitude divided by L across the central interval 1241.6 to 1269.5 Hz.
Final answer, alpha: 4.6 Hz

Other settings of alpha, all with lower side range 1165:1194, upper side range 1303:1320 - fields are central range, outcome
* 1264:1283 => -1.1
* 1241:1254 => 1.8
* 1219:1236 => 1.1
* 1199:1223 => -0.6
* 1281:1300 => 0.7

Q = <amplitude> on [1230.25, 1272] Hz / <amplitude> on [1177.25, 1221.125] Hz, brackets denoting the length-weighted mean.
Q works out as 0.86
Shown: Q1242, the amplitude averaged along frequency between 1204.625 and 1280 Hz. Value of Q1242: 160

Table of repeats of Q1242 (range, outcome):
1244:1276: 156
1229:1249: 149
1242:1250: 145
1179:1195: 178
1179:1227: 173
